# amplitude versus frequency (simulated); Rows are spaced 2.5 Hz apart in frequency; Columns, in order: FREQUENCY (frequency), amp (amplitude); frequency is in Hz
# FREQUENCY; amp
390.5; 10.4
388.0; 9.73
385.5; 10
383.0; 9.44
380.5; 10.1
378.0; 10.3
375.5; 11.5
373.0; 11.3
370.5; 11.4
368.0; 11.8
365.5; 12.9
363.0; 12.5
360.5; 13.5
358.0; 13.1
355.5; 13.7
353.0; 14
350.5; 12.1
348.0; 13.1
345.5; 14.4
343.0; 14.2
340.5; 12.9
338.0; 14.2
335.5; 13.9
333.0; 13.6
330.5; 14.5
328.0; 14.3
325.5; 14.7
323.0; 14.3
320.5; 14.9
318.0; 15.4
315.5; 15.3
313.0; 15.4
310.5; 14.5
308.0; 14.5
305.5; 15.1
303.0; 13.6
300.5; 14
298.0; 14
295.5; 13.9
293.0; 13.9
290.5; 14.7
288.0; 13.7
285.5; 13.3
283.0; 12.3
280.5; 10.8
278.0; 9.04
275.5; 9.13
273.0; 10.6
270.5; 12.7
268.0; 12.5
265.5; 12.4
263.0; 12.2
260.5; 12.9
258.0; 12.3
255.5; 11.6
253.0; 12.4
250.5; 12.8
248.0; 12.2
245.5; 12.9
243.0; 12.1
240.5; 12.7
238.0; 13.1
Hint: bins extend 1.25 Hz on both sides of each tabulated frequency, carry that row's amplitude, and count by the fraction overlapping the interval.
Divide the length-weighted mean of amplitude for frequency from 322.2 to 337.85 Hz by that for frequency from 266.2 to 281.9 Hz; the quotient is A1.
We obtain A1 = 1.3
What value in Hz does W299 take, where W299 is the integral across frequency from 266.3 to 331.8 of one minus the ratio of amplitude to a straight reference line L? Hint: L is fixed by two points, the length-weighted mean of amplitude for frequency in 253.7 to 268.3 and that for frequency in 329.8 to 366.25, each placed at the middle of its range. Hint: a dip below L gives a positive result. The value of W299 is -3.3 Hz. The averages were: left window 12.3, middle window 13.5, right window 13.5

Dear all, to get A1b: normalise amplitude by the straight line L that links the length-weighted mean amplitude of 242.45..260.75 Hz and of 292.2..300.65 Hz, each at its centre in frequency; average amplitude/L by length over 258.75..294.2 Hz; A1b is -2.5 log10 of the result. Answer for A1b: 0.09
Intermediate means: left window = 12.4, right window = 13.9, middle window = 12.2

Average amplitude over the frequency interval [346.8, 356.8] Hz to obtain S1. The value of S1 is 13.2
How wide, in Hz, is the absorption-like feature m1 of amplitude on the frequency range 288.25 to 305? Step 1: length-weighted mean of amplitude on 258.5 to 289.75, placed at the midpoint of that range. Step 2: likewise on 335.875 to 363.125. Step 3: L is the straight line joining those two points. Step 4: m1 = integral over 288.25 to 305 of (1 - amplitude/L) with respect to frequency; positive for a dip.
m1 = -2.3 Hz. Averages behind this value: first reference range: 11.9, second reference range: 13.5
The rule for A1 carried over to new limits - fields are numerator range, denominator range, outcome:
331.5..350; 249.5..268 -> 1.11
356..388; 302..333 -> 0.78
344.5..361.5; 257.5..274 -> 1.09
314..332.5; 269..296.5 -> 1.21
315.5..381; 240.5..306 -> 1.06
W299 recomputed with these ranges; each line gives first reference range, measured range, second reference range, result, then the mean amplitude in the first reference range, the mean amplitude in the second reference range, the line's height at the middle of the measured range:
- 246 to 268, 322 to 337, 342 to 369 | -1.4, 12.4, 13.2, 13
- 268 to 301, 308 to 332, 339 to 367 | -3.5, 12.4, 13.3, 12.9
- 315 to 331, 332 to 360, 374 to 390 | -1.3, 14.8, 10.2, 13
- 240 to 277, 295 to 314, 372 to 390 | -4.9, 12.1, 10.3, 11.4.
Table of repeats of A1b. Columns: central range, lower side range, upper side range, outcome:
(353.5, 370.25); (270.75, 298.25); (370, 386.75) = -0.19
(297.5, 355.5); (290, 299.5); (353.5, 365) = -0.04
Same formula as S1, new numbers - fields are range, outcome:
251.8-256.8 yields 12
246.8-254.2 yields 12.5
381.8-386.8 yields 9.72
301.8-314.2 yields 14.6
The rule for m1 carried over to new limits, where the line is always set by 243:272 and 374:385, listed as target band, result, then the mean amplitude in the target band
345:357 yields -2.9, 13.4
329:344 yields -3.8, 13.9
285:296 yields -1.9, 13.9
